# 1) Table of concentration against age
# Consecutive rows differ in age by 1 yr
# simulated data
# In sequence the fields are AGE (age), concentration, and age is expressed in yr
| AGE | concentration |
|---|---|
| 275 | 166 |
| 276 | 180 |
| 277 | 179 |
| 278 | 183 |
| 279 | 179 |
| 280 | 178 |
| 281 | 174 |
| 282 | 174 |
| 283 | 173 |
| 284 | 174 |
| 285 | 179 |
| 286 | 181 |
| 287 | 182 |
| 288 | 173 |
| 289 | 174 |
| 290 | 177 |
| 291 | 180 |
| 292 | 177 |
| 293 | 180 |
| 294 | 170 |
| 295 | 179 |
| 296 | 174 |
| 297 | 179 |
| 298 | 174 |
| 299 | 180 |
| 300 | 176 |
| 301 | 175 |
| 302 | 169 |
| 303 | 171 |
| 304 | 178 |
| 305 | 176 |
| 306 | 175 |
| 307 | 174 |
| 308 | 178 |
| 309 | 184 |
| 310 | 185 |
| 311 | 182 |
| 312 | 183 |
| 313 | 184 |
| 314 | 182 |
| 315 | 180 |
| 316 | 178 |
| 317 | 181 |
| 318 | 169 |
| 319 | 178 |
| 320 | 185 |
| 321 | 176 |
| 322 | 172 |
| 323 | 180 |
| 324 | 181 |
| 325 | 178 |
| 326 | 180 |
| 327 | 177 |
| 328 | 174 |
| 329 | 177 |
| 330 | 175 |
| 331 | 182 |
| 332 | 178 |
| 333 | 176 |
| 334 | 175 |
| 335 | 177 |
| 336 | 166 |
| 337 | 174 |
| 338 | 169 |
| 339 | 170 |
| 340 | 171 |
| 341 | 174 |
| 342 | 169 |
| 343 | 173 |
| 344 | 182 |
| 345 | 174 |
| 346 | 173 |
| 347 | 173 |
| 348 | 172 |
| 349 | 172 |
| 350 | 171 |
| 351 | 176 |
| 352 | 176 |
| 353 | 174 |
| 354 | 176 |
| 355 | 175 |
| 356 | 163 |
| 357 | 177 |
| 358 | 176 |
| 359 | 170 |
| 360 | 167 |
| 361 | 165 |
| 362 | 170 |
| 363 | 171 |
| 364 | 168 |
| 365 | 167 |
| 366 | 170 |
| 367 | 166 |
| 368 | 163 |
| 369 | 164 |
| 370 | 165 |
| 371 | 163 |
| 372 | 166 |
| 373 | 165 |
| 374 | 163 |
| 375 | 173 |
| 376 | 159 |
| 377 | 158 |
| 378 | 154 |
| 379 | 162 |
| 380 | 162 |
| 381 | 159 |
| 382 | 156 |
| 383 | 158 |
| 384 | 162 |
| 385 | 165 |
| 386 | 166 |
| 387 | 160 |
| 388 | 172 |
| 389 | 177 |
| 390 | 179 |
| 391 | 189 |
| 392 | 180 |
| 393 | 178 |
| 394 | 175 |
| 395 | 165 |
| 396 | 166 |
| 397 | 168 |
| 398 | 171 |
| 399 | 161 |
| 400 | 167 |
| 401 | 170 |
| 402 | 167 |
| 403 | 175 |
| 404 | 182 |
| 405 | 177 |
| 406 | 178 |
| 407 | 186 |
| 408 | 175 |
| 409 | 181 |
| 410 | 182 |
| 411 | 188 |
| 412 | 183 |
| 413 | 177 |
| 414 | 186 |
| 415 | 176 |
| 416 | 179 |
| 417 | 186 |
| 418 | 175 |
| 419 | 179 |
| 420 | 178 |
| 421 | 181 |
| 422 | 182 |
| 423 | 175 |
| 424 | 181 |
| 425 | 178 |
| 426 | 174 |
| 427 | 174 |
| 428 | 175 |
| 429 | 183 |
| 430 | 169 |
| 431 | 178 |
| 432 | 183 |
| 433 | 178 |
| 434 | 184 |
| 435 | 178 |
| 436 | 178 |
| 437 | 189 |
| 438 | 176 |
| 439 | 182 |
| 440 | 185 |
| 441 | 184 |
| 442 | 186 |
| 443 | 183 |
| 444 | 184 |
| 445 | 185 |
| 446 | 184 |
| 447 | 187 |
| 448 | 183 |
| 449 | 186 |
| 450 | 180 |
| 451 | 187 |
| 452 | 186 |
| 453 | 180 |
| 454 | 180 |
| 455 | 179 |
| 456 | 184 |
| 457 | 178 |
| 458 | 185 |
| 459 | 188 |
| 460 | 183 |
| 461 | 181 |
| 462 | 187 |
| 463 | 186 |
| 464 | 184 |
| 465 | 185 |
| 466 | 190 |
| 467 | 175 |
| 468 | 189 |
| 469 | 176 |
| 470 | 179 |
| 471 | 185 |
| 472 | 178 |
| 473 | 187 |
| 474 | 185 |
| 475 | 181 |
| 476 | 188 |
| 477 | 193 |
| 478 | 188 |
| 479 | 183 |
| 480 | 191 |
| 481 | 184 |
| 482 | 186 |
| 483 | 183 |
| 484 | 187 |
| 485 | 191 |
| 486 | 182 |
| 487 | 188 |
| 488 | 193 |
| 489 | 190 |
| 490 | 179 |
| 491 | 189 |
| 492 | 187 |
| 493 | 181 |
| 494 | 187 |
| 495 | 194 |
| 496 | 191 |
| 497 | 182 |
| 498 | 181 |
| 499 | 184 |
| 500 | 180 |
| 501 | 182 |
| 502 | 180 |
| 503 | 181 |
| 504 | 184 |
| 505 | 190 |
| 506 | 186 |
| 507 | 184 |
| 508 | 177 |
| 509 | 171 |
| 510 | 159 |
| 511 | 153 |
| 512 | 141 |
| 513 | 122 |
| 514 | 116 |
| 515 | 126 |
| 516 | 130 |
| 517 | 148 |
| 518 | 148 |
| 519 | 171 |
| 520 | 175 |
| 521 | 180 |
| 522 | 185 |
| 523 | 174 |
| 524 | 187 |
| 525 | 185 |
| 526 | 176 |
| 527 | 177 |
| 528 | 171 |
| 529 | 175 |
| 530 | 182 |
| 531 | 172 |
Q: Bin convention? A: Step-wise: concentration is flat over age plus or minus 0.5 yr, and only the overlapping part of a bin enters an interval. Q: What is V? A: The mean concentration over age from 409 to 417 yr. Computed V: 182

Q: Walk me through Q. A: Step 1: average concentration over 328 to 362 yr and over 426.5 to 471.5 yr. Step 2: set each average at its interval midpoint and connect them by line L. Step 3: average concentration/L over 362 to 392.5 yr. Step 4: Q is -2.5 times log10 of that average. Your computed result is 0.06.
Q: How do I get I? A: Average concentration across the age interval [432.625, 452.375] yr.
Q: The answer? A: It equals 183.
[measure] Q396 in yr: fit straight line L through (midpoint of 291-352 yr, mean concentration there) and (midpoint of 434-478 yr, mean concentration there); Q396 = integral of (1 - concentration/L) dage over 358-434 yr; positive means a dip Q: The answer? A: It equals 3.5 yr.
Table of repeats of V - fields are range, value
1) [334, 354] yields 173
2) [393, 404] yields 170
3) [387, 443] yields 178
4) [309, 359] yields 176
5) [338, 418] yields 171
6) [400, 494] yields 182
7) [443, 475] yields 183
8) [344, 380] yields 169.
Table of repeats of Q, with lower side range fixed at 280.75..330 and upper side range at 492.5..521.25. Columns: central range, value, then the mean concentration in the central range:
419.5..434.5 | -0.04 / 178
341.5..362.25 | 0.02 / 173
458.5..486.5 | -0.09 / 185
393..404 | 0.02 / 170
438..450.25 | -0.08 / 184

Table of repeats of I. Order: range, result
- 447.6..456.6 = 183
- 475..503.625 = 186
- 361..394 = 167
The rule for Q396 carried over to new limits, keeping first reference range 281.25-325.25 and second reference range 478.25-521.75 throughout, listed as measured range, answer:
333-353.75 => 0.4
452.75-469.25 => -0.8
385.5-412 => 0.2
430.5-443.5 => -0.5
